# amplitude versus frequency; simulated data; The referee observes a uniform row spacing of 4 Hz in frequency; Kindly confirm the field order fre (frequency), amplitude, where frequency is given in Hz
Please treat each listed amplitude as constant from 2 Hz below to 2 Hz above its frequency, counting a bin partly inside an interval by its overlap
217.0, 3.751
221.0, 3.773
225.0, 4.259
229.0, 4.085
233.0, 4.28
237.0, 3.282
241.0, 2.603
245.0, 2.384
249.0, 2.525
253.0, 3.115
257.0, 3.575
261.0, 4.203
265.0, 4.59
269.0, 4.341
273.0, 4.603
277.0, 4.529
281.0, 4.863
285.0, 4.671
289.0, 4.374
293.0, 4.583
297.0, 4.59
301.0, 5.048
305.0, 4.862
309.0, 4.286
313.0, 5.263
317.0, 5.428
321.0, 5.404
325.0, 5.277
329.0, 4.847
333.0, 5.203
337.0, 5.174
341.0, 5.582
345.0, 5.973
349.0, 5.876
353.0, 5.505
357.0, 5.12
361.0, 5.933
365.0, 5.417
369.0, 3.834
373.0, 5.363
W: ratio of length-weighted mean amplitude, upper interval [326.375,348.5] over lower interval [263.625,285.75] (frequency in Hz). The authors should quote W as 1.17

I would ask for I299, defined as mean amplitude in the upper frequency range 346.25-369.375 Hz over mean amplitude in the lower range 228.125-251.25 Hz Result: 1.72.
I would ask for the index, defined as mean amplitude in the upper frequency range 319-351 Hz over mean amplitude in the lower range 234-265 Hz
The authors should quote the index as 1.7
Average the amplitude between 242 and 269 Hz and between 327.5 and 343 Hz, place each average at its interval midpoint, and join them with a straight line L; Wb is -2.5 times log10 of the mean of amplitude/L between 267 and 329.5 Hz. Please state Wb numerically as -0.10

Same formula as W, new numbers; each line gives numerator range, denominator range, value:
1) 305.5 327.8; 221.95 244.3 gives 1.41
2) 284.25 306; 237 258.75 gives 1.63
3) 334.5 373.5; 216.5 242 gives 1.43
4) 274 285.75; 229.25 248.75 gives 1.48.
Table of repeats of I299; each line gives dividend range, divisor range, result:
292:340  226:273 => 1.39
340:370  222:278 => 1.46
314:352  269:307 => 1.16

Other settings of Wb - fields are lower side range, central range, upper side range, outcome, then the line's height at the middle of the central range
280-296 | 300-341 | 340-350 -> 0.040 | 5.3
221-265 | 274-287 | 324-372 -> -0.132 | 4.15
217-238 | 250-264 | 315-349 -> 0.203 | 4.36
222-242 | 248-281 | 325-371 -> 0.047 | 4.2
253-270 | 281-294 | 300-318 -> -0.013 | 4.54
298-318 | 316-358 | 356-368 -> -0.047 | 5.18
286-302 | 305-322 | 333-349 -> -0.006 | 5.02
